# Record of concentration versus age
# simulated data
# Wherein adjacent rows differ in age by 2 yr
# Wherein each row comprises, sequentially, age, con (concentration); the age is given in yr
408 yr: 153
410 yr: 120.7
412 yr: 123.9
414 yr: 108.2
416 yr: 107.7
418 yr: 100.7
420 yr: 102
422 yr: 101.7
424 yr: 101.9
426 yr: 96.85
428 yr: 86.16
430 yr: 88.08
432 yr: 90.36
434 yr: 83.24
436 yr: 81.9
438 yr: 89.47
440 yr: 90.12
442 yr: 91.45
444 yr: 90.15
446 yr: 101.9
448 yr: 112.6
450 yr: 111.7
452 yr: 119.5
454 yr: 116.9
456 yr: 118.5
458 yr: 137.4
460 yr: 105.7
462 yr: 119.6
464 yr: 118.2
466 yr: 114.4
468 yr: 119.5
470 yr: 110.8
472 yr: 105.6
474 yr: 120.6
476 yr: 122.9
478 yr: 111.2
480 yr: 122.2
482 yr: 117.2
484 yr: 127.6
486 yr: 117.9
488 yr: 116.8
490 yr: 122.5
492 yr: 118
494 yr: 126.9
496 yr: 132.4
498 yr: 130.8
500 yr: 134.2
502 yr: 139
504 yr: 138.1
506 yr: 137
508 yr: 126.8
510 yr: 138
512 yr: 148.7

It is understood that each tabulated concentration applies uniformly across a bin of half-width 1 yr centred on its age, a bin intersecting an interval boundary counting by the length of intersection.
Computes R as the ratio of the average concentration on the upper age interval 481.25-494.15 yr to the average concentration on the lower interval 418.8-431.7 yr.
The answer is 1.3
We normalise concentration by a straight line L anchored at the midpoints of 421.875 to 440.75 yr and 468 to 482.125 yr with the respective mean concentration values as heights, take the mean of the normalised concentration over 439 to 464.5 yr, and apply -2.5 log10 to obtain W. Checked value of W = -0.08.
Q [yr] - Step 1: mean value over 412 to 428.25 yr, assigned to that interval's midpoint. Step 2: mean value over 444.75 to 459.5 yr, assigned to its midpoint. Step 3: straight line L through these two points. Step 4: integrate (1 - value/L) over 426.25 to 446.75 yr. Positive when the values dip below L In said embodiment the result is 3.77 yr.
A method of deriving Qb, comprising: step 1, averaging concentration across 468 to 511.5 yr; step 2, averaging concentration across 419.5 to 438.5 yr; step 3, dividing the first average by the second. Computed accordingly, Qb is 1.4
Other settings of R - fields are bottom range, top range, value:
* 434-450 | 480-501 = 1.32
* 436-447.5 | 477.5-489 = 1.29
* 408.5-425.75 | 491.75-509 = 1.21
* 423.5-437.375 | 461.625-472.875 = 1.28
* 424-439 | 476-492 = 1.34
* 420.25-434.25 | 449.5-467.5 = 1.26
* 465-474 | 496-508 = 1.19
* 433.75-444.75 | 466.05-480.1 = 1.31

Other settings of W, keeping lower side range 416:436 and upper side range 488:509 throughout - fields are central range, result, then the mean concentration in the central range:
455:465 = -0.08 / 120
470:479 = 0.03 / 115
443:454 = -0.02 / 108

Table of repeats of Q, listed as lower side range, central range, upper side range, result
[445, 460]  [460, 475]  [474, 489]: 0.4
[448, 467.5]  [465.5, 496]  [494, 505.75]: 1.9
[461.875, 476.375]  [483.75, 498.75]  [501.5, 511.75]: 0.5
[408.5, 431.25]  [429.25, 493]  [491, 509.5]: 4.7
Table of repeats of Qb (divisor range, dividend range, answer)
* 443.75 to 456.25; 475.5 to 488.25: 1.08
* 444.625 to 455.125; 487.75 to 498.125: 1.11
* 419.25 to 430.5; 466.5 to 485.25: 1.22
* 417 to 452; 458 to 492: 1.23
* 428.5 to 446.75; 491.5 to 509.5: 1.48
